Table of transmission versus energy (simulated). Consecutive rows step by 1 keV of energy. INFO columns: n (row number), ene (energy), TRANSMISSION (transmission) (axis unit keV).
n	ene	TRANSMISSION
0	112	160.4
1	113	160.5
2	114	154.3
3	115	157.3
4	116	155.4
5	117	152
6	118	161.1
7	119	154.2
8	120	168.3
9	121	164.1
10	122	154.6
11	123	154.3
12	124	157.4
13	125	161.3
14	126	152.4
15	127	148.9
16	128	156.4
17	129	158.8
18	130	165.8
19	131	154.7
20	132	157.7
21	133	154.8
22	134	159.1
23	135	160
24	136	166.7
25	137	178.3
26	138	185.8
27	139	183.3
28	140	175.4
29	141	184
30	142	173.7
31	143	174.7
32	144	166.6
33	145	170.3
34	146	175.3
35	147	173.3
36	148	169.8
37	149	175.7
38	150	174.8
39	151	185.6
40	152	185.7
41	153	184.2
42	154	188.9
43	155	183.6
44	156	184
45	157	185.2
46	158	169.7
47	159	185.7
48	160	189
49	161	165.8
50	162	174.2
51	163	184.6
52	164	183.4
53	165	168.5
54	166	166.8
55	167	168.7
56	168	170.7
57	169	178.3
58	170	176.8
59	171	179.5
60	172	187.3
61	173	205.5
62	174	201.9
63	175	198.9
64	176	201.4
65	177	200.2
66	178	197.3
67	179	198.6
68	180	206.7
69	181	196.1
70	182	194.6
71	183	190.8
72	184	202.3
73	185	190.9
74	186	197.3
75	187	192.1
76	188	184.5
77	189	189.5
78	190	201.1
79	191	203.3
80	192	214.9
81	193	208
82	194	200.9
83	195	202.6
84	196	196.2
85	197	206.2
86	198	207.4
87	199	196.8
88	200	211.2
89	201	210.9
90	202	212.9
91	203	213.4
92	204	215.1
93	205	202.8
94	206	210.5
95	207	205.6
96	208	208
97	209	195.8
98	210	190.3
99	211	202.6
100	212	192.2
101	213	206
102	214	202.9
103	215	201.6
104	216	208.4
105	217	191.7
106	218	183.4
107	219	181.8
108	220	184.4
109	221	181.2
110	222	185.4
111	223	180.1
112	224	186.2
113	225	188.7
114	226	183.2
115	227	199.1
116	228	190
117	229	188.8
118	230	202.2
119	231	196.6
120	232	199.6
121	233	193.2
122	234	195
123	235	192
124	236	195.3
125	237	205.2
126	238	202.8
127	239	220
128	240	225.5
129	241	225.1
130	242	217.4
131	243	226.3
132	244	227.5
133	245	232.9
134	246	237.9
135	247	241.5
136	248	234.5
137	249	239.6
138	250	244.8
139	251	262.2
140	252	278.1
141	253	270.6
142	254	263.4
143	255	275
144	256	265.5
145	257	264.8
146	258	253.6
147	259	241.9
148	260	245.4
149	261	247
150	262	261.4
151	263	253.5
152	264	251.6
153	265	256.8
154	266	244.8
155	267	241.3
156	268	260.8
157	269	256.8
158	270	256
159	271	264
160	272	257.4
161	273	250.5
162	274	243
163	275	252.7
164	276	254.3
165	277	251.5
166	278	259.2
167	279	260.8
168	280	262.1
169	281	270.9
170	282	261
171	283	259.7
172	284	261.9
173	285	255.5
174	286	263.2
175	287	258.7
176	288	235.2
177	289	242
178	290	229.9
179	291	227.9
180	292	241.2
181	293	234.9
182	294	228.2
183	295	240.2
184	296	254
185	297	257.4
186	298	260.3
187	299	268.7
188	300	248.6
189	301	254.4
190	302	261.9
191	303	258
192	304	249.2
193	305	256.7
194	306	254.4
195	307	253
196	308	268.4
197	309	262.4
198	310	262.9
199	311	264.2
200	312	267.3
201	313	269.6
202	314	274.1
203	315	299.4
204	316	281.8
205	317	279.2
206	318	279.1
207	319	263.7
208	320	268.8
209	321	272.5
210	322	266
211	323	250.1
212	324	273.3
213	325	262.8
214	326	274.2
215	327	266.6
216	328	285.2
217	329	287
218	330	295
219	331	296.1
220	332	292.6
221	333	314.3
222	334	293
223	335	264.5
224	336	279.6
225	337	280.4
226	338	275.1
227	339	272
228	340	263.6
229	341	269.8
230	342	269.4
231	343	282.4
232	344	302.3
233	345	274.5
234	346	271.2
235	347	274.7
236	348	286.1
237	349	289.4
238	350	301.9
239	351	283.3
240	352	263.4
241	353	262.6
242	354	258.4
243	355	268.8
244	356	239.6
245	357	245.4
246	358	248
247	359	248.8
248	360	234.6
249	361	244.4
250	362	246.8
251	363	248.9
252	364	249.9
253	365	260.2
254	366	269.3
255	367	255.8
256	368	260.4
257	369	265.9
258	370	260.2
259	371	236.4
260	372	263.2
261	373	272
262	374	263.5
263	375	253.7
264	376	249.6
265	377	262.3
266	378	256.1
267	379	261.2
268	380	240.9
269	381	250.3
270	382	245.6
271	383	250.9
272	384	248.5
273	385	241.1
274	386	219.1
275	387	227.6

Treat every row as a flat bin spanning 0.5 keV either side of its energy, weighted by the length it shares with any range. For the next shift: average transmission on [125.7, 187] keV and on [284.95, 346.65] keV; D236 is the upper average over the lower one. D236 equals 1.5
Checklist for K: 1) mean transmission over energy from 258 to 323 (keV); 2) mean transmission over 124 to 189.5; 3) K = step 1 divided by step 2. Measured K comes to 1.4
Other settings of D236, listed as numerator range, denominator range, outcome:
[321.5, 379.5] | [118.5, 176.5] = 1.54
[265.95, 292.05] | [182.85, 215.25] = 1.25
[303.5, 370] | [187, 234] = 1.36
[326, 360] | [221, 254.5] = 1.28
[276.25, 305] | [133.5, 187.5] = 1.38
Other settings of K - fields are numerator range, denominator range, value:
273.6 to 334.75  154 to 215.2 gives 1.35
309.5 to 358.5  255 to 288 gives 1.07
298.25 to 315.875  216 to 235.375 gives 1.39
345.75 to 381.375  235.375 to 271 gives 1.07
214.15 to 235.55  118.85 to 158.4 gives 1.13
